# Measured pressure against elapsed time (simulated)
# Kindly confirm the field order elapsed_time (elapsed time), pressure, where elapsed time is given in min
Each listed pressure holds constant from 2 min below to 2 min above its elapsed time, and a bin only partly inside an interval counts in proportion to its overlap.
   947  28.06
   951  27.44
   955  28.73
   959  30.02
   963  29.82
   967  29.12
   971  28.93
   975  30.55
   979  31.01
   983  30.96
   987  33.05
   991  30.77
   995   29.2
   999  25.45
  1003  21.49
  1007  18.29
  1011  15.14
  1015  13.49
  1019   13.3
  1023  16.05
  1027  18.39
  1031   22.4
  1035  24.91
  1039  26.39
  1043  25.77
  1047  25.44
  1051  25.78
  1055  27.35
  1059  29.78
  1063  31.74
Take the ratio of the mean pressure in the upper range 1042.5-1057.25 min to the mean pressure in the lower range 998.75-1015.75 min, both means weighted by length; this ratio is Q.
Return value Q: 1.42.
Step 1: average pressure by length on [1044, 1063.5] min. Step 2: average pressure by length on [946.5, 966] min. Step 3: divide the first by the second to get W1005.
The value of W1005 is 1.0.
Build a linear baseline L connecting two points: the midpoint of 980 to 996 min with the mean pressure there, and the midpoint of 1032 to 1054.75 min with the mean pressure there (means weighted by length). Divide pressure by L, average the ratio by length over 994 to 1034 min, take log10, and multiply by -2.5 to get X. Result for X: 0.43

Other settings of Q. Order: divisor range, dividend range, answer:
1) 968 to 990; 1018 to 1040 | 0.66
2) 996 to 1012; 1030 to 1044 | 1.19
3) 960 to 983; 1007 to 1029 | 0.52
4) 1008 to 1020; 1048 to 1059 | 1.88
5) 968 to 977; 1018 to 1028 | 0.54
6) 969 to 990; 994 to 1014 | 0.68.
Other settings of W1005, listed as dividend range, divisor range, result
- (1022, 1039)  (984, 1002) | 0.73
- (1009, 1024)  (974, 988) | 0.46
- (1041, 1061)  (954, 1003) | 0.91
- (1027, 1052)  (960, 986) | 0.81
